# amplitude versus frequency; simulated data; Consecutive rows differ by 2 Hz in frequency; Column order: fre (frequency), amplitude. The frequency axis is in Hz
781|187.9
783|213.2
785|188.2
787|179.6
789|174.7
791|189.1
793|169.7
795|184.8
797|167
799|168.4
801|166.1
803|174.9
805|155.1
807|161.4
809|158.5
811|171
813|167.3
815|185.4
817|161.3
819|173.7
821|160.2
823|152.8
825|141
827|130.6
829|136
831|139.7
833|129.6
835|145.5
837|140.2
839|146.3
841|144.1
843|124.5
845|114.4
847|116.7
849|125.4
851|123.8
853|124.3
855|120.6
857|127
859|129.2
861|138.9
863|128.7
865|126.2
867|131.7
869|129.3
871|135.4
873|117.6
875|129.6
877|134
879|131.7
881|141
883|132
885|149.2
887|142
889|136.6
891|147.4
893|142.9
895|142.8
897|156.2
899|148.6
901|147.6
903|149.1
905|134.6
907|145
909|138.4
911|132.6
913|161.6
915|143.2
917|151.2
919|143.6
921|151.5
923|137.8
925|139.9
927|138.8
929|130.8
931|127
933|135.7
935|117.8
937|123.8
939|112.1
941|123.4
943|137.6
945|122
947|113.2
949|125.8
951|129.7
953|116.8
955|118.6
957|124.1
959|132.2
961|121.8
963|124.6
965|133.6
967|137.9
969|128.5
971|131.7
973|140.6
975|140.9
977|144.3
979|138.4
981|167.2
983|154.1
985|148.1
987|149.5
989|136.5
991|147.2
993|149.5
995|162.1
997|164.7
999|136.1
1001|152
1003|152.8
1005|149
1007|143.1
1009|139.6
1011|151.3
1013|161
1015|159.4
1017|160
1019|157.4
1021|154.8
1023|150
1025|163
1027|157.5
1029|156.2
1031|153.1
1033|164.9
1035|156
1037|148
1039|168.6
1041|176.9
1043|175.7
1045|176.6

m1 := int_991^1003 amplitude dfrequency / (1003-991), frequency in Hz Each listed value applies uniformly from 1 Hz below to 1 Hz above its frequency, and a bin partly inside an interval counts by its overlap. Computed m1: 152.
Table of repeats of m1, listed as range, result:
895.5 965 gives 134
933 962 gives 123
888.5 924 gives 145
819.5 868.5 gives 134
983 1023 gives 151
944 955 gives 121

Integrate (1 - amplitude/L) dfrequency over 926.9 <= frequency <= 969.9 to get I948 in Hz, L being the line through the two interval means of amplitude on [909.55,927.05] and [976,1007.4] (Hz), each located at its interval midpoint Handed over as 6.1 Hz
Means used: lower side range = 145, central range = 126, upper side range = 150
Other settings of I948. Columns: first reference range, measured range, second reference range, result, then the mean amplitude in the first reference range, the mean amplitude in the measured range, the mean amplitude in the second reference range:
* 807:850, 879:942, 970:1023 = 3.6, 146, 139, 150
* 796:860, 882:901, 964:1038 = 0.4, 146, 144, 150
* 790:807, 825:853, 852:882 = 2.8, 171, 132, 130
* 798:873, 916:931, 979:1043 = 0.8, 143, 141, 155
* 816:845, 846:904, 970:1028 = 4.3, 144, 135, 150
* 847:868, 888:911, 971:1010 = -1.8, 127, 144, 148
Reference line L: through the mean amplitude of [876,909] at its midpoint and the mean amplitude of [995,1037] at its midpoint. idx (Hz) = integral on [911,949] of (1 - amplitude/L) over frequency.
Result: 3.18 Hz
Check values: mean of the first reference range 142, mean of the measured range 134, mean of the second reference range 154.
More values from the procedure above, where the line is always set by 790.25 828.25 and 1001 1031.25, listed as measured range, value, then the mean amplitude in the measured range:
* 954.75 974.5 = 3.34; 130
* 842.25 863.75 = 4.98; 125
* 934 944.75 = 2.38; 123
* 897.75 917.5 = 1.78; 145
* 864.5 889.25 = 4.24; 134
